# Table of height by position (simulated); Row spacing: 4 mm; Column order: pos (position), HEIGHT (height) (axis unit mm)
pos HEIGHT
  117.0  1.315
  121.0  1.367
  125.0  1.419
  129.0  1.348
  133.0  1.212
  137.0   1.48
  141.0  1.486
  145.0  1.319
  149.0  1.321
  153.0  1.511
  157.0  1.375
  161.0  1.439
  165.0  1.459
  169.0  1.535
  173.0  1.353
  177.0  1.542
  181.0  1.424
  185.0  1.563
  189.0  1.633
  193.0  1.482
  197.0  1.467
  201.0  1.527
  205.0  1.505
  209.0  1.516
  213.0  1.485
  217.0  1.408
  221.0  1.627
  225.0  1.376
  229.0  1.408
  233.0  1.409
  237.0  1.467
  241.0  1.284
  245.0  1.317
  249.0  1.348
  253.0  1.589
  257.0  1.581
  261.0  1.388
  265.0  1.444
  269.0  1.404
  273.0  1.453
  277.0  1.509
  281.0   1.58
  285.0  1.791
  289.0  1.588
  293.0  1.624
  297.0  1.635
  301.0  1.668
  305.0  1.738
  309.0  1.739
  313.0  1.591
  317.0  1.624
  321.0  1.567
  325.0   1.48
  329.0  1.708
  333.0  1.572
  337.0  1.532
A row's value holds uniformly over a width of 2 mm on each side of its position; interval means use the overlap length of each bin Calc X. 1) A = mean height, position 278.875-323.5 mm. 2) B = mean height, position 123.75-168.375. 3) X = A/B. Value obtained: 1.18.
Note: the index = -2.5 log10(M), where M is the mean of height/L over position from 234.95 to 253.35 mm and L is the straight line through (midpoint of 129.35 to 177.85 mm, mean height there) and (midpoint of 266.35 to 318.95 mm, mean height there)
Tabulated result 0.12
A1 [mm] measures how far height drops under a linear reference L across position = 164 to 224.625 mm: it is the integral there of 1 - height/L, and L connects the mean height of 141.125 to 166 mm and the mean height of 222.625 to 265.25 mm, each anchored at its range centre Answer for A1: -3.7 mm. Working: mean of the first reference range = 1.41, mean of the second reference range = 1.42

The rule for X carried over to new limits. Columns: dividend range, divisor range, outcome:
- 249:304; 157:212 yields 1.04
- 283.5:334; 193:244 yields 1.13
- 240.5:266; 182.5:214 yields 0.94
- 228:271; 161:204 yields 0.95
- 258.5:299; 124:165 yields 1.11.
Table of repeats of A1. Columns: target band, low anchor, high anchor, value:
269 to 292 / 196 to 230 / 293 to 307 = 0.85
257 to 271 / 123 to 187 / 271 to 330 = 1.19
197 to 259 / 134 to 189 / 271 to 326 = 2.94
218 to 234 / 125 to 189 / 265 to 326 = 0.61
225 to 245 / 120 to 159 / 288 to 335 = 1.80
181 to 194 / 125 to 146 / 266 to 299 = -0.90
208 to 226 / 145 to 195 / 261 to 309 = 0.31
